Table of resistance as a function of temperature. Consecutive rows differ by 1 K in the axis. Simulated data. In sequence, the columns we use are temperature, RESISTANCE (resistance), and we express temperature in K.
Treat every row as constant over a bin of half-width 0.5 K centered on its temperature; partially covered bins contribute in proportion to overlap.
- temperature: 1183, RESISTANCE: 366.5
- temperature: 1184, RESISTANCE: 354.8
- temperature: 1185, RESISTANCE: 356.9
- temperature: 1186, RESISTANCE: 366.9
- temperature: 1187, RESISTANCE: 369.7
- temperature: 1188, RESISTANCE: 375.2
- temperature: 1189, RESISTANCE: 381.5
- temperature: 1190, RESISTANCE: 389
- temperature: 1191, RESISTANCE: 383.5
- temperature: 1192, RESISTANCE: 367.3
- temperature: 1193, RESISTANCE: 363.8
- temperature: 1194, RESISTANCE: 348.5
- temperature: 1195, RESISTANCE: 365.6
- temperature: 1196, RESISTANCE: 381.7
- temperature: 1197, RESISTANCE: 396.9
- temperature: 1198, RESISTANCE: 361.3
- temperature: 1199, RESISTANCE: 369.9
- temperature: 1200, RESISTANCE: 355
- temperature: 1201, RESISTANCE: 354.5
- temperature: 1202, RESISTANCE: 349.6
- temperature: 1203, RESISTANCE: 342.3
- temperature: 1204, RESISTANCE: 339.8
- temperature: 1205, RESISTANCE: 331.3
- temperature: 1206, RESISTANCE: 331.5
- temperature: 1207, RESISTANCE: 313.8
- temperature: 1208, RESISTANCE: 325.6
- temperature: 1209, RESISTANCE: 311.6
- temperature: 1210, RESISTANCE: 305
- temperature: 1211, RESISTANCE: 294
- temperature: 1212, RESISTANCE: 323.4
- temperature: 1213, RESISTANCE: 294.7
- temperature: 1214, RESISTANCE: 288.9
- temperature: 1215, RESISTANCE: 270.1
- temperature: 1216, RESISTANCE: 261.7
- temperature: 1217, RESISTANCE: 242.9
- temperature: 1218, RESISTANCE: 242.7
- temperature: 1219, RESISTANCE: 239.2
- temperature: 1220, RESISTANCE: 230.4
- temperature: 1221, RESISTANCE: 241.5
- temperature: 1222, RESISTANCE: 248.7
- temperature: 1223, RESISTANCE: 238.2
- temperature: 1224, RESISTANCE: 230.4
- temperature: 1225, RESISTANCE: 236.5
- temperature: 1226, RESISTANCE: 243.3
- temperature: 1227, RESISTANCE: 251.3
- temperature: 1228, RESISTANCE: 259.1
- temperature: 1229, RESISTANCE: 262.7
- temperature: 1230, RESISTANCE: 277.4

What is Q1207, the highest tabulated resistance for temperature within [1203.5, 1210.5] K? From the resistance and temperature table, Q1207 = 339.8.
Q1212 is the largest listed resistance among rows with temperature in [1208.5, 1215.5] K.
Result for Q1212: 323.4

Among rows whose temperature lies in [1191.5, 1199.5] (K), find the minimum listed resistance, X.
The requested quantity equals 348.5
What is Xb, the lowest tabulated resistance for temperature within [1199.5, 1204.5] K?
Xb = 339.8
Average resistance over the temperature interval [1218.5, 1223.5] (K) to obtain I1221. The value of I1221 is 240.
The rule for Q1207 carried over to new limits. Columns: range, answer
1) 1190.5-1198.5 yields 396.9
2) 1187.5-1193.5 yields 389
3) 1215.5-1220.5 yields 261.7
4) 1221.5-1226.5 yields 248.7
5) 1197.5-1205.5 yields 369.9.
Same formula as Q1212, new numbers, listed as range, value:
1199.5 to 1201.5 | 355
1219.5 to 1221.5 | 241.5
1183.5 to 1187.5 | 369.7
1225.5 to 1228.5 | 259.1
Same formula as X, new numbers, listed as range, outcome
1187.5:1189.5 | 375.2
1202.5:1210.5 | 305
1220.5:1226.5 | 230.4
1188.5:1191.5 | 381.5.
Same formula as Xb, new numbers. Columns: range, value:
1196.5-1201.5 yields 354.5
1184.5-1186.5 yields 356.9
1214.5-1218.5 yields 242.7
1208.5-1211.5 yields 294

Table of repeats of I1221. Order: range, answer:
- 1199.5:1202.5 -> 353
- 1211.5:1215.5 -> 294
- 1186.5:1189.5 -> 375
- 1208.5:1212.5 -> 308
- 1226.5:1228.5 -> 255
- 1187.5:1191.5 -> 382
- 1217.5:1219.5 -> 241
